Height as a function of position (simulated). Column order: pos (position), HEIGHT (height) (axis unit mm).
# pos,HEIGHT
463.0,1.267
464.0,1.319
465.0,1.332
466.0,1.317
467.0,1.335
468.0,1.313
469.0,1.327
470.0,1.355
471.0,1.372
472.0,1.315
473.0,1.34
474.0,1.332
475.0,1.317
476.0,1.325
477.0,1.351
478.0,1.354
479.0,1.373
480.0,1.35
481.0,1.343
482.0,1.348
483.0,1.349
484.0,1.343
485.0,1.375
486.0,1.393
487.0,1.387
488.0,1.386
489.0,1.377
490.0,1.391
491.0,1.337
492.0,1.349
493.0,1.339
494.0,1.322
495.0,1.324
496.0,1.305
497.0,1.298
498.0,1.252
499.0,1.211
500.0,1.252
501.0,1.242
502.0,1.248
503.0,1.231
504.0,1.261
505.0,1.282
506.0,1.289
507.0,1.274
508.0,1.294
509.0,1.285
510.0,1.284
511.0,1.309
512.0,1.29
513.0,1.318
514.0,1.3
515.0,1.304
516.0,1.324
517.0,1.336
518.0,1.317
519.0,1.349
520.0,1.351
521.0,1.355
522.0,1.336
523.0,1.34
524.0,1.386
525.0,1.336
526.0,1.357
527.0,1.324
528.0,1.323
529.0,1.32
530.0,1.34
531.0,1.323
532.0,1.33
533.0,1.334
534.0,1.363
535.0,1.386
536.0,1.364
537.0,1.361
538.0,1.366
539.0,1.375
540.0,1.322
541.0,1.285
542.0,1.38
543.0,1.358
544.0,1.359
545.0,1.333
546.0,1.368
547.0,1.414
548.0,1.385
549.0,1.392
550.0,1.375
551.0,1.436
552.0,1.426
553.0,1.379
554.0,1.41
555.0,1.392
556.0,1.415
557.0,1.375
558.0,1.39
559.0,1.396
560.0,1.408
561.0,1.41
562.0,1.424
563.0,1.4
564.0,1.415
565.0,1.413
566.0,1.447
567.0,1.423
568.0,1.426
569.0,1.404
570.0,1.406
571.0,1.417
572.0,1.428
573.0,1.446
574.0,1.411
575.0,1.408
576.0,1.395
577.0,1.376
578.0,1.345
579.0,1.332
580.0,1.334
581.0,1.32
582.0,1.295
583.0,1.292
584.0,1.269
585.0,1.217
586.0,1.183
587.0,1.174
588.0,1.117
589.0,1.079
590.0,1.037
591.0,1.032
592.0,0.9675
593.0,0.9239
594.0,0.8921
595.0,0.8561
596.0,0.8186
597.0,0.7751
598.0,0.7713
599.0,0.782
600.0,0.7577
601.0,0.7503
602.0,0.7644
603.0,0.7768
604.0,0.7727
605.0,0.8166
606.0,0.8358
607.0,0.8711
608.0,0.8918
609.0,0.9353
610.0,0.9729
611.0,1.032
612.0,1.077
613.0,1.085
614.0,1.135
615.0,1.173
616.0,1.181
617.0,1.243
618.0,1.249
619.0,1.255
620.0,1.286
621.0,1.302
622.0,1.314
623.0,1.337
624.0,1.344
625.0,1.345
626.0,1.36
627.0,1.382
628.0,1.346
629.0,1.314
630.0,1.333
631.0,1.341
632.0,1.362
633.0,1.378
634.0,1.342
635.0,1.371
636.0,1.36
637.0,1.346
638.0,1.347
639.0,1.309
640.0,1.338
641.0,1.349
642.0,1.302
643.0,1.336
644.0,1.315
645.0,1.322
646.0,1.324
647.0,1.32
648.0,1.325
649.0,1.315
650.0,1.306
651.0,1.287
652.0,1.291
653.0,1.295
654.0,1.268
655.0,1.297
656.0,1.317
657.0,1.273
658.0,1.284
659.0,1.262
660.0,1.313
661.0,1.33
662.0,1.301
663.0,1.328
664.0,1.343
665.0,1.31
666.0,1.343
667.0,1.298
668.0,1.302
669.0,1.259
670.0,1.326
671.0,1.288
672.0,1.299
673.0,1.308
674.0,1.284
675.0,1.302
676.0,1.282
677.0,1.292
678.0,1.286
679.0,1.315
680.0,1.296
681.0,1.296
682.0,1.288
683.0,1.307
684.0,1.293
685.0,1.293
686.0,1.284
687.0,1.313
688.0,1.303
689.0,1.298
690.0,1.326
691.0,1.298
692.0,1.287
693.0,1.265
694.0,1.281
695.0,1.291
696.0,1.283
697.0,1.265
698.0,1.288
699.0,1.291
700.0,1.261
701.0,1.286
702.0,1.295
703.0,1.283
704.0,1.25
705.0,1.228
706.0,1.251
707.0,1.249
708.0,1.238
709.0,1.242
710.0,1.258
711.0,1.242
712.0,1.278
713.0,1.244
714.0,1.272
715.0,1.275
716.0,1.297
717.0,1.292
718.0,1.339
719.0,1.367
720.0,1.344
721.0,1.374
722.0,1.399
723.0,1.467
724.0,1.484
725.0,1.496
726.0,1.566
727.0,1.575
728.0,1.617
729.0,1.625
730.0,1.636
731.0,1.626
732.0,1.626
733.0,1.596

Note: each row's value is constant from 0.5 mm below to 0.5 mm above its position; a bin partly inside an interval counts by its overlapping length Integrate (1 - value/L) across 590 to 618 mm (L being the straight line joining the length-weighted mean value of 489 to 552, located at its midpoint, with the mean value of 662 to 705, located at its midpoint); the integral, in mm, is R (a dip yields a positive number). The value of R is 8.1 mm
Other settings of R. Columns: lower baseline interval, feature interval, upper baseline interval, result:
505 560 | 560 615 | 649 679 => 7.9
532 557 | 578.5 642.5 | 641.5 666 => 9.3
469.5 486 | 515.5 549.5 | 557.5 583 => 0.6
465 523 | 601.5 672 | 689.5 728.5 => 4.5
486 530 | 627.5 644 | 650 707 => -0.6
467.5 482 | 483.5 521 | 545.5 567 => 1.4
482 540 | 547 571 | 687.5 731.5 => -1.4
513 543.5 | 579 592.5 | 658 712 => 1.4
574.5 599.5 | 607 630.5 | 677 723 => -0.7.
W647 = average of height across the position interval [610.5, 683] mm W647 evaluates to 1.3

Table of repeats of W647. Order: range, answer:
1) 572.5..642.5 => 1.16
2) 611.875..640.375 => 1.3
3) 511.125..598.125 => 1.31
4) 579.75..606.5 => 0.982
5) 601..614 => 0.906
